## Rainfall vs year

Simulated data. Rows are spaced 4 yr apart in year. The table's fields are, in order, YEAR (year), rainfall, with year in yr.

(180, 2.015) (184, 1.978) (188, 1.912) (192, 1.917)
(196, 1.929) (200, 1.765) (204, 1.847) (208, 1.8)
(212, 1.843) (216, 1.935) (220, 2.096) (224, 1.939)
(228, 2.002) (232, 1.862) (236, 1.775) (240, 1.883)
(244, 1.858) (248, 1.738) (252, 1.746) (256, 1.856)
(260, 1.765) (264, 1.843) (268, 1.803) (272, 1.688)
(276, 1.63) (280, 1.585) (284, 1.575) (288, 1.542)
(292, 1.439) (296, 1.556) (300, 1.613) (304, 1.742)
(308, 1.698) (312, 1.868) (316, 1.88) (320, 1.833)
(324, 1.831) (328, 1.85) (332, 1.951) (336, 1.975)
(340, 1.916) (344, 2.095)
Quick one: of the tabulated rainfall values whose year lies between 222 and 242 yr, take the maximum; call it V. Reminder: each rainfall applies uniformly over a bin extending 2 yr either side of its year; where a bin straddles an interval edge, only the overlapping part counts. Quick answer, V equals 2.002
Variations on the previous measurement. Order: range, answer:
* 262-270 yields 1.843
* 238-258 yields 1.883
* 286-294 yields 1.542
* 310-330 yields 1.88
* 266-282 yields 1.803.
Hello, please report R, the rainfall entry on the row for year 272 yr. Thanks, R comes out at 1.688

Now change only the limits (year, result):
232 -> 1.862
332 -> 1.951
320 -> 1.833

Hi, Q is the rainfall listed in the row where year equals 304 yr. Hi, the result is 1.742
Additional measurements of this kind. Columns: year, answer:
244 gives 1.858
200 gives 1.765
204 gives 1.847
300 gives 1.613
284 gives 1.575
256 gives 1.856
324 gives 1.831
